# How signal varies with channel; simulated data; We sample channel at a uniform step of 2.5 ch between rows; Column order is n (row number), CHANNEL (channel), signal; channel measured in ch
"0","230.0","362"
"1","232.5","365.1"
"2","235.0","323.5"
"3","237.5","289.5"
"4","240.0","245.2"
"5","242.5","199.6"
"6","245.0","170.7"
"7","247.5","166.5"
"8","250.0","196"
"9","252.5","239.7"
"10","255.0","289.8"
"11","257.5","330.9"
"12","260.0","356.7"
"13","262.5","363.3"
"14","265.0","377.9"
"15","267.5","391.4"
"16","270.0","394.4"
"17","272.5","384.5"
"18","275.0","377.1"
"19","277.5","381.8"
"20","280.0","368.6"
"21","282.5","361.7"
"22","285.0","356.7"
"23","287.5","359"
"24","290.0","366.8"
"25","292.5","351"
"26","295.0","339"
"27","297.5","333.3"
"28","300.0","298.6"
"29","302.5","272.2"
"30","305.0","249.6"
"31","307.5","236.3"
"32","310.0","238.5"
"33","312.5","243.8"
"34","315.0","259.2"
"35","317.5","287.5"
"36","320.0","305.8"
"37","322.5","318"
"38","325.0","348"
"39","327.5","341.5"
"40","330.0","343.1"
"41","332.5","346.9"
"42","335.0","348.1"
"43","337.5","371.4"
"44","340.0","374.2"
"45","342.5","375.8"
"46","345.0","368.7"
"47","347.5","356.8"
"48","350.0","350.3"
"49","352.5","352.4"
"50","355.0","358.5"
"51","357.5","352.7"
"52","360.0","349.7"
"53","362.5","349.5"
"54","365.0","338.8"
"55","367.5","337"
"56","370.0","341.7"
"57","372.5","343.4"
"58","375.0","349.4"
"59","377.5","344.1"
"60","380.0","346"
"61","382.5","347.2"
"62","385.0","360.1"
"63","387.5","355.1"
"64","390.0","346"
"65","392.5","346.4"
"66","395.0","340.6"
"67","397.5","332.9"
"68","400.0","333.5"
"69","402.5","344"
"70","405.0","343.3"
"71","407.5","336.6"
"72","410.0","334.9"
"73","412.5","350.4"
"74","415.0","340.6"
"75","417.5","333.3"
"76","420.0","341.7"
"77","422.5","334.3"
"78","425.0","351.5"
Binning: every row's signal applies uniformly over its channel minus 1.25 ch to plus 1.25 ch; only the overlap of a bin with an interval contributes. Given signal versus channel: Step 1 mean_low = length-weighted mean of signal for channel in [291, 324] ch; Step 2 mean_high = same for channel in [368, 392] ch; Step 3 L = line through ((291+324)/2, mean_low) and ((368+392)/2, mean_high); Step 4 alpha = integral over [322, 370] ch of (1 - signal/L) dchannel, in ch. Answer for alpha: -4.9 ch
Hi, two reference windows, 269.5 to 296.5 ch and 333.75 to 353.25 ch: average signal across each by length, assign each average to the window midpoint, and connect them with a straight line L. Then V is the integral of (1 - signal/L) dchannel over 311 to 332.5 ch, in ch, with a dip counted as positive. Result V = 3.33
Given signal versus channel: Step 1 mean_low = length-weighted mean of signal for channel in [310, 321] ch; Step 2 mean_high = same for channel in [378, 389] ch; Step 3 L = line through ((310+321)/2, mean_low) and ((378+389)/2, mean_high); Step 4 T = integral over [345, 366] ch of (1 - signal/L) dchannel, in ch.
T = -2.32 ch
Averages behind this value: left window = 269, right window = 351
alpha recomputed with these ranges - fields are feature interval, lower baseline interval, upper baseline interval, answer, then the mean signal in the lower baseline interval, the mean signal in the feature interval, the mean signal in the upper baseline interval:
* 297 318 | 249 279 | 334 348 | 5.3 ch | 342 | 266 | 367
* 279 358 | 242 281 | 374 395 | 0.3 ch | 314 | 329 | 349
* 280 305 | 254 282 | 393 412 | 1.8 ch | 366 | 335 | 339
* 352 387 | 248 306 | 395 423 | -1.1 ch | 335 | 348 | 339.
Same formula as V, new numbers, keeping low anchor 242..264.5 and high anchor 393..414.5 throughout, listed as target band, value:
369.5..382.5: -0.8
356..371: -1.2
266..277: -4.6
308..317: 1.3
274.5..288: -4.4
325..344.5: -3.4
